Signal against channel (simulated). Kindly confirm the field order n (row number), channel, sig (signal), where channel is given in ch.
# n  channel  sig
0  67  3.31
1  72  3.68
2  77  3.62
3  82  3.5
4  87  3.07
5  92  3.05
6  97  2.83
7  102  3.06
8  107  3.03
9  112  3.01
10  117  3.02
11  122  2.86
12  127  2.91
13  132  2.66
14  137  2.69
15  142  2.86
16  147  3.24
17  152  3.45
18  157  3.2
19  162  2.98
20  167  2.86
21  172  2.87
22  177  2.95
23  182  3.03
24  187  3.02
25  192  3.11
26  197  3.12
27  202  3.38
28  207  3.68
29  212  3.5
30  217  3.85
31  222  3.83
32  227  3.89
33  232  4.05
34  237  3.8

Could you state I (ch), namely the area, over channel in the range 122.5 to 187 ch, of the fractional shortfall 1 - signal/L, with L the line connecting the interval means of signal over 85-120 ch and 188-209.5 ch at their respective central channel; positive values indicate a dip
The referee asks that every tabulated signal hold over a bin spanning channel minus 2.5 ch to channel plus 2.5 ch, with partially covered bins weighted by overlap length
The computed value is 3.9 ch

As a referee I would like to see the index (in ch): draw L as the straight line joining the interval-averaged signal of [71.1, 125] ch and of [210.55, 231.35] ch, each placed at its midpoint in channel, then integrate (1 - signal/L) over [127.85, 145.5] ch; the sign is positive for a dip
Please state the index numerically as 3.0 ch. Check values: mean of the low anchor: 3.14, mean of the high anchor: 3.81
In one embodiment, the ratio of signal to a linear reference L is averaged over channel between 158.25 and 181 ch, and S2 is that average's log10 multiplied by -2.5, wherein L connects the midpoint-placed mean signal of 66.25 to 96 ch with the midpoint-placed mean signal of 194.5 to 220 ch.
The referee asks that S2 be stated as 0.178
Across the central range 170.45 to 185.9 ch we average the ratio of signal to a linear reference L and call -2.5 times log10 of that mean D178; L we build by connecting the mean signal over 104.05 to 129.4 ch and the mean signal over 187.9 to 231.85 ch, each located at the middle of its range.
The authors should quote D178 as 0.14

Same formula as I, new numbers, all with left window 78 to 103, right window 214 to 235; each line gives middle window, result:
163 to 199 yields 6.5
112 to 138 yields 3.7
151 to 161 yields 0.7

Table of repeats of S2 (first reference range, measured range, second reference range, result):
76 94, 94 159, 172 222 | 0.11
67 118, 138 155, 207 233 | 0.10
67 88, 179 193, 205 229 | 0.21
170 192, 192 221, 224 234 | 0.01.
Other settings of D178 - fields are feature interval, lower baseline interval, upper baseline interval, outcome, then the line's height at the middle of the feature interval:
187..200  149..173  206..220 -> 0.12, 3.46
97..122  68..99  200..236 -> 0.13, 3.39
